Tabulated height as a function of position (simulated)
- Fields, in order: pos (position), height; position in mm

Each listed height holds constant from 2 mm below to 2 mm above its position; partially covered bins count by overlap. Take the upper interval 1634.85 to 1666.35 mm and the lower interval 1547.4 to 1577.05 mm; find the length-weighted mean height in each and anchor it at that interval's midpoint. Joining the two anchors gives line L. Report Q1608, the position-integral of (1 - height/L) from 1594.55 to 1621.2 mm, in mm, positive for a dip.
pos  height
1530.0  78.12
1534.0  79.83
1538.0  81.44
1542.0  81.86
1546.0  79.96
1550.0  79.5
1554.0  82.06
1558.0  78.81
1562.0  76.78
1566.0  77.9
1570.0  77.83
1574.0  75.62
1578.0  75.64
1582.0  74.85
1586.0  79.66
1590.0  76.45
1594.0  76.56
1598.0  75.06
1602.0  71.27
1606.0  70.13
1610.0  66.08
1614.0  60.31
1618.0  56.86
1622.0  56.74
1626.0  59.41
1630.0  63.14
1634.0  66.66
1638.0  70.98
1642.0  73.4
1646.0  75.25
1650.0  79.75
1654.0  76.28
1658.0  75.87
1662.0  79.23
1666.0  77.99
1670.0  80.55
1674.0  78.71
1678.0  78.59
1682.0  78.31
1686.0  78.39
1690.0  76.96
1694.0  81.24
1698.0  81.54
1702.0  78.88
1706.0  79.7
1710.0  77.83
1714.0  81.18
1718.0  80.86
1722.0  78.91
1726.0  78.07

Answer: 3.5 mm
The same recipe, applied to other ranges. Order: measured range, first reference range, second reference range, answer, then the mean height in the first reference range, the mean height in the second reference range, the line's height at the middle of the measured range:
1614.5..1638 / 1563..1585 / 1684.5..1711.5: 4.9 mm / 76.5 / 79.3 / 77.7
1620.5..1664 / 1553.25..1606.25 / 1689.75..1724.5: 4.1 mm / 76.4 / 79.8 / 78.1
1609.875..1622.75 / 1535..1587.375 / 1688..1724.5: 3.2 mm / 78.6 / 79.7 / 79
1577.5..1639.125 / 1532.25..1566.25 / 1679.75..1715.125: 8.6 mm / 79.9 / 79.3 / 79.6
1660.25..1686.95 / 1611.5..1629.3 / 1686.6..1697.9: -1.7 mm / 58.9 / 79.4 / 74.1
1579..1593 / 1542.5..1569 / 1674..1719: 0.4 mm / 79.3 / 79.3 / 79.3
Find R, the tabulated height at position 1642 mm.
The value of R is 73.4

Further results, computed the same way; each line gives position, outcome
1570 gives 77.83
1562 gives 76.78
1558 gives 78.81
